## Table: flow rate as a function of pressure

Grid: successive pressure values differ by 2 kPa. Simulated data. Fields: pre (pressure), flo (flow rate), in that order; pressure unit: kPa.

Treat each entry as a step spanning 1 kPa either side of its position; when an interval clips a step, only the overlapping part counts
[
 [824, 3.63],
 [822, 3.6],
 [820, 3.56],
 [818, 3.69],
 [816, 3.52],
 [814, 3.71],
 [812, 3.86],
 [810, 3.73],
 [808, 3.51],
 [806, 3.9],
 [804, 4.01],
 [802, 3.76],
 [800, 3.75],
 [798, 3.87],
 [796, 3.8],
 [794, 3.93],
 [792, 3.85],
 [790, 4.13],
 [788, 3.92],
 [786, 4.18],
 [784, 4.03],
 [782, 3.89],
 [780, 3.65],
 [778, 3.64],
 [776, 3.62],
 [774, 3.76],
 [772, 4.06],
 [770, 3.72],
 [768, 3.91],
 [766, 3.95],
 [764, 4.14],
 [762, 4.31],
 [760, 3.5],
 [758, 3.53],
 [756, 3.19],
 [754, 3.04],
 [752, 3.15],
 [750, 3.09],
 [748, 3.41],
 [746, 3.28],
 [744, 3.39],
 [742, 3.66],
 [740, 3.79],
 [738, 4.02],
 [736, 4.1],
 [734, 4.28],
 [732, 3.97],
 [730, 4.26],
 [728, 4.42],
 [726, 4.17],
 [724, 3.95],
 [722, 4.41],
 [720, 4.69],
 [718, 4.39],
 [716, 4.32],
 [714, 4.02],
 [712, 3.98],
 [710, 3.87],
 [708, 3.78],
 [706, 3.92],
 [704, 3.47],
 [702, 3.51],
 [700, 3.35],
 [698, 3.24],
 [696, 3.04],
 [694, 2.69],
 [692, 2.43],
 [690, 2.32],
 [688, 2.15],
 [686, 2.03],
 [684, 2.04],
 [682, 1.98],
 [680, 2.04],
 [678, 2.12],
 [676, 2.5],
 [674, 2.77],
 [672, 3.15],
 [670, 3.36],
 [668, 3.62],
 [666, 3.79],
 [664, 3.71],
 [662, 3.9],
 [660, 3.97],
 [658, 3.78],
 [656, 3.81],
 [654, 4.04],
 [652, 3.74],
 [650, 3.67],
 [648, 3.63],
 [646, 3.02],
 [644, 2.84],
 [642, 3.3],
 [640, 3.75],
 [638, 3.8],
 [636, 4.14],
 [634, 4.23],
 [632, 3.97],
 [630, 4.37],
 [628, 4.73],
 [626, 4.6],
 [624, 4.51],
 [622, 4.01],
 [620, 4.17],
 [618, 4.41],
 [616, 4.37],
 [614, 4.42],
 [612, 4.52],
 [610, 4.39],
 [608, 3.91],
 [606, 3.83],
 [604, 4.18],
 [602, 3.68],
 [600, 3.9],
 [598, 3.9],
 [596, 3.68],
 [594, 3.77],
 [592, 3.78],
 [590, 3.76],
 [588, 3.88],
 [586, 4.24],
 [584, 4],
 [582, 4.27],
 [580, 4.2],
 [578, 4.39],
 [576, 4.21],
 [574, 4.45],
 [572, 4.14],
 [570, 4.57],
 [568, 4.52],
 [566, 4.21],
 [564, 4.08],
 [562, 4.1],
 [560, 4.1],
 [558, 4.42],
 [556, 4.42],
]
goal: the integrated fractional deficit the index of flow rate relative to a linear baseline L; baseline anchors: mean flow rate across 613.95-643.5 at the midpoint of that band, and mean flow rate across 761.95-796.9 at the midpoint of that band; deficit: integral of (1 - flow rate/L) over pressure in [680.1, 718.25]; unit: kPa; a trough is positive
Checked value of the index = 8.5 kPa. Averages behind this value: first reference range 4.16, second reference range 3.91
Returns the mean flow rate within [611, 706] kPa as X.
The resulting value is 3.47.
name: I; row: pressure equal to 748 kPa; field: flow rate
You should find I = 3.41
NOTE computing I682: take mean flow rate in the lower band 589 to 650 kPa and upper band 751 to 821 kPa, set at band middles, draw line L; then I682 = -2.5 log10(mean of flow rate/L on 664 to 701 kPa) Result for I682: 0.39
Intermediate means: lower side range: 3.98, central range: 2.73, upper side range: 3.76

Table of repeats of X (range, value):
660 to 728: 3.32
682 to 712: 2.99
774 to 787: 3.83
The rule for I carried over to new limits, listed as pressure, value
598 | 3.9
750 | 3.09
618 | 4.41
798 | 3.87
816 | 3.52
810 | 3.73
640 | 3.75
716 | 4.32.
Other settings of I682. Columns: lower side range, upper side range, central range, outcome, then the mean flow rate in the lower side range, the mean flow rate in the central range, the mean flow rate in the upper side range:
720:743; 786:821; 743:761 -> 0.22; 4.12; 3.29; 3.81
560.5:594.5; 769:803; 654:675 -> 0.12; 4.16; 3.61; 3.86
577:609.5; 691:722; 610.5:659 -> -0.04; 3.97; 4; 3.67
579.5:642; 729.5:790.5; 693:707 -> 0.17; 4.1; 3.32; 3.75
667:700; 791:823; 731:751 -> -0.18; 2.62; 3.7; 3.75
